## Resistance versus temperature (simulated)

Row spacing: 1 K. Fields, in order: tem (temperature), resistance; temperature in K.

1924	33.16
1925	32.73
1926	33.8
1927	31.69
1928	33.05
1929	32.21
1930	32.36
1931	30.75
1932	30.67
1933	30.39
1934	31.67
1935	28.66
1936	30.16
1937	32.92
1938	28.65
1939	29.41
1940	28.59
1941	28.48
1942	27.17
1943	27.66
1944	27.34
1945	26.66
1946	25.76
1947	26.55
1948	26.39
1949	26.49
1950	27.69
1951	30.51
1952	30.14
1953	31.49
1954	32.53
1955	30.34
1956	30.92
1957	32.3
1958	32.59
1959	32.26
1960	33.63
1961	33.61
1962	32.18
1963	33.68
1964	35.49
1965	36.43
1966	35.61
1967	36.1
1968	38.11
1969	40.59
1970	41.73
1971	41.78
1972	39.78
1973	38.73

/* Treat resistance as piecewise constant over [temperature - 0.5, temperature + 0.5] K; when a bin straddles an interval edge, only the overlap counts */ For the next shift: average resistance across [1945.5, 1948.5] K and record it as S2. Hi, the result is 26.2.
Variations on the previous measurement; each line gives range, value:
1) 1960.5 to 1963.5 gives 33.2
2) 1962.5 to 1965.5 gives 35.2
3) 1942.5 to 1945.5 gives 27.2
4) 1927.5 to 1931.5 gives 32.1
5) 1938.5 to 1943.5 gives 28.3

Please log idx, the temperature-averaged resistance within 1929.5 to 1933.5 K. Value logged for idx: 31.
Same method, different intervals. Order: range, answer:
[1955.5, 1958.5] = 31.9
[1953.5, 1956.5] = 31.3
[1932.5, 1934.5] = 31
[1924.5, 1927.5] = 32.7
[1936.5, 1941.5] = 29.6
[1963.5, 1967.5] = 35.9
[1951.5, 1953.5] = 30.8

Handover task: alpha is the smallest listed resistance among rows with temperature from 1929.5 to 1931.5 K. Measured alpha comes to 30.75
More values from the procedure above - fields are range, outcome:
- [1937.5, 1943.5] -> 27.17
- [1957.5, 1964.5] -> 32.18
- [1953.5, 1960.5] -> 30.34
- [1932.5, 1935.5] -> 28.66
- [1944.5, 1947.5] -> 25.76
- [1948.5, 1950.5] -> 26.49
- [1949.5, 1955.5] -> 27.69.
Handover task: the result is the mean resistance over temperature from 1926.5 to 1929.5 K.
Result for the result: 32.3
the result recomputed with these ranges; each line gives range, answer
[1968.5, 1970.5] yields 41.2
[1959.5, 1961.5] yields 33.6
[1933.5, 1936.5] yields 30.2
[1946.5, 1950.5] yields 26.8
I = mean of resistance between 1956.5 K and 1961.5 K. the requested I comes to 32.9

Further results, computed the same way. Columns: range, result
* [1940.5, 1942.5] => 27.8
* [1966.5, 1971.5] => 39.7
